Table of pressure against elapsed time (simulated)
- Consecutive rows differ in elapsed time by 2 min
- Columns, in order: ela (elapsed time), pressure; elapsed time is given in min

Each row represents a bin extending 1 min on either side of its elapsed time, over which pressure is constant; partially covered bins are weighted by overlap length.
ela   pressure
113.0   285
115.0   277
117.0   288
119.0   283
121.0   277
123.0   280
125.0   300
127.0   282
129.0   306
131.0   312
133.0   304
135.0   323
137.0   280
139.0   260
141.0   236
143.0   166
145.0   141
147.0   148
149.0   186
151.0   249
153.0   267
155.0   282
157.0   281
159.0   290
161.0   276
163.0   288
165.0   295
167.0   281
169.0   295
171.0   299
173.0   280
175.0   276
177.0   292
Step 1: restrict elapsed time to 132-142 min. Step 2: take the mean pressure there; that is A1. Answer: 281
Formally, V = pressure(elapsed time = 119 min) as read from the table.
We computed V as 283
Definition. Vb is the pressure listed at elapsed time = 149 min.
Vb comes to 186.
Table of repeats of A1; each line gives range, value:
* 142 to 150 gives 160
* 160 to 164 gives 282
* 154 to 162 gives 282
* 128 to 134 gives 307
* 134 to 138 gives 302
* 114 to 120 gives 283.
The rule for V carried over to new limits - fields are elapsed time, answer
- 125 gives 300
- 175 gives 276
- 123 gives 280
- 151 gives 249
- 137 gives 280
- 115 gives 277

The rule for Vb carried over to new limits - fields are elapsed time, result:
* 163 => 288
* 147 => 148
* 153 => 267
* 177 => 292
